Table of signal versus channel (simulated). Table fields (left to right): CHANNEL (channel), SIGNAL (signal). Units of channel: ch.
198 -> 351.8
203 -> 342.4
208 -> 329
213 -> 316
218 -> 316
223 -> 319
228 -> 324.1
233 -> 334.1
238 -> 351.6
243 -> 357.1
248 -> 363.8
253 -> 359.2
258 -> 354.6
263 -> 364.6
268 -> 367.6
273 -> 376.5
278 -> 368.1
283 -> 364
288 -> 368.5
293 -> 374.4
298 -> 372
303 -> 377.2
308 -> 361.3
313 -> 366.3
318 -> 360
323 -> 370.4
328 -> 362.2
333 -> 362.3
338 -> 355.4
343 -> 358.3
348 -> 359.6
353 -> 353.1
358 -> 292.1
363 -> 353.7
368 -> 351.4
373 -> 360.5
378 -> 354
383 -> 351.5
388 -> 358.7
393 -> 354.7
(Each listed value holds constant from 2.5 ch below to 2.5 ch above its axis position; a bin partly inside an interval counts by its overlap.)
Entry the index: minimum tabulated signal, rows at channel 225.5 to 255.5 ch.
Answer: 324.1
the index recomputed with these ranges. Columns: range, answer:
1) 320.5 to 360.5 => 292.1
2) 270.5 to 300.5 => 364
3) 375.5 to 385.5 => 351.5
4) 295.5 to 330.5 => 360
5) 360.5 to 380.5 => 351.4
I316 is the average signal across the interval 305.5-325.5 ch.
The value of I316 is 364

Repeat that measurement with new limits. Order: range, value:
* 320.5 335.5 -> 365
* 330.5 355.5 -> 358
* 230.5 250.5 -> 352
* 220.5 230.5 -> 322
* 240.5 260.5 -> 359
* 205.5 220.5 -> 320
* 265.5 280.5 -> 371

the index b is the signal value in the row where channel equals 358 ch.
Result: 292.1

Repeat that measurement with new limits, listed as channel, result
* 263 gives 364.6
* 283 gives 364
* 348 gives 359.6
